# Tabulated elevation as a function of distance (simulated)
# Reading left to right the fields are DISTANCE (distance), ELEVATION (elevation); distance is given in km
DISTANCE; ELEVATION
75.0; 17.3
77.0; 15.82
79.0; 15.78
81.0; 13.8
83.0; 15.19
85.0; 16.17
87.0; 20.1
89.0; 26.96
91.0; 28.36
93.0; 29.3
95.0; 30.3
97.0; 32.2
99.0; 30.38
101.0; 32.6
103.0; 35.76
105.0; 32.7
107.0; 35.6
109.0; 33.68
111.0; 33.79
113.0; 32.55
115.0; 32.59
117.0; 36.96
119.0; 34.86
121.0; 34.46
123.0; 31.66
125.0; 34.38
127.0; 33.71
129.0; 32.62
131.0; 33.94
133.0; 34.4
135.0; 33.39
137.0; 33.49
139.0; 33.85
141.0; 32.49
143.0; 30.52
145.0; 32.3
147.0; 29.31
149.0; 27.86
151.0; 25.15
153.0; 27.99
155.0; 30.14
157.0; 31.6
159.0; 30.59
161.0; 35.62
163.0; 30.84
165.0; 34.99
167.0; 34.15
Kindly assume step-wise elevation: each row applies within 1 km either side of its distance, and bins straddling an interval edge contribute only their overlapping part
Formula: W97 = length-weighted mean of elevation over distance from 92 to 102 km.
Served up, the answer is 31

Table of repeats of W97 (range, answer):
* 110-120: 34.1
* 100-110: 34.1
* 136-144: 32.6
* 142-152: 29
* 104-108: 34.2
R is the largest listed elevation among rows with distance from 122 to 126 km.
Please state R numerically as 34.38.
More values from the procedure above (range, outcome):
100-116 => 35.76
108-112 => 33.79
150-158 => 31.6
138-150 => 33.85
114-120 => 36.96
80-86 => 16.17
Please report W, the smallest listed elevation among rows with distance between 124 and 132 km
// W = 32.62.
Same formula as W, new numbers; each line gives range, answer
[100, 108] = 32.6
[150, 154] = 25.15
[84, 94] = 16.17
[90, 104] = 28.36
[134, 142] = 32.49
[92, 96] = 29.3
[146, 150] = 27.86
